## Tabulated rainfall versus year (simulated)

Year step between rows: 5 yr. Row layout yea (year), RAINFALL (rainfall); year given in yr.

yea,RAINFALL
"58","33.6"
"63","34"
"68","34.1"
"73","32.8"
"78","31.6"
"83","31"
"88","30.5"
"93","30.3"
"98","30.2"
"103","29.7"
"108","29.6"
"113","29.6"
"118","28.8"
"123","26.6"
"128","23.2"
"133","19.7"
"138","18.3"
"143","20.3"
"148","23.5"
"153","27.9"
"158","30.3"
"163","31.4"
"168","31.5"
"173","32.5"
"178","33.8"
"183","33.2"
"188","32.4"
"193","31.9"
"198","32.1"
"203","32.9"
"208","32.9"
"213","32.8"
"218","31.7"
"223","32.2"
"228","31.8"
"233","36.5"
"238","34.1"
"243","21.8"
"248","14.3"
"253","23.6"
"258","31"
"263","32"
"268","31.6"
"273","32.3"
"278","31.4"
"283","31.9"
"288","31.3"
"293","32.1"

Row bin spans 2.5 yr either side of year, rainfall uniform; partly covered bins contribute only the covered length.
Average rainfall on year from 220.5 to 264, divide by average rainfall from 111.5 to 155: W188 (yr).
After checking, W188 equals 1.18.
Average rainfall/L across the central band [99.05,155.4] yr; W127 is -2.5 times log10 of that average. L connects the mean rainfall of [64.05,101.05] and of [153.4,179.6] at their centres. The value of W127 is 0.24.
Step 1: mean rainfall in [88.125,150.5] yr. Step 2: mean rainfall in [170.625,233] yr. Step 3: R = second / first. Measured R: 1.3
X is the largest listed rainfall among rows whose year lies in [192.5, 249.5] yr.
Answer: 36.5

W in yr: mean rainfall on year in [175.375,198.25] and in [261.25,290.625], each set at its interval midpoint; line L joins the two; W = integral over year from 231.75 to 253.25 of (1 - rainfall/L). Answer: 4.3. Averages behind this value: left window 32.7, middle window 25.7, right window 31.7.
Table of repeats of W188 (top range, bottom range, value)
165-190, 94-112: 1.09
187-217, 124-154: 1.47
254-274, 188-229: 0.96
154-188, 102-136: 1.21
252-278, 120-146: 1.40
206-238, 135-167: 1.30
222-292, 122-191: 1.08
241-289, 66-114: 0.91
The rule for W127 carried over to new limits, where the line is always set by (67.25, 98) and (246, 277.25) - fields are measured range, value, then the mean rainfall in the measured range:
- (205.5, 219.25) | -0.13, 32.5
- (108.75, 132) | 0.15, 26.8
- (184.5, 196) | -0.10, 32.2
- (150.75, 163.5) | 0.01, 29.7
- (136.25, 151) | 0.39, 21.1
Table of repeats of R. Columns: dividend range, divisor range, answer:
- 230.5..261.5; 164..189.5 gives 0.83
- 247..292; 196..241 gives 0.89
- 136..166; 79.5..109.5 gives 0.84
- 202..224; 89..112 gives 1.08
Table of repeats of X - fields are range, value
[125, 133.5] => 23.2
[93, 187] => 33.8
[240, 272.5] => 32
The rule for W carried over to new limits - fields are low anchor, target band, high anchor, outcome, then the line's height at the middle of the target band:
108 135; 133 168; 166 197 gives 4.8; 29.2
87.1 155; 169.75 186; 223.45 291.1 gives -3.2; 27.6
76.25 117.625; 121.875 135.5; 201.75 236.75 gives 3.6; 30.9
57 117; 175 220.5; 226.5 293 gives -3.7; 30.2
